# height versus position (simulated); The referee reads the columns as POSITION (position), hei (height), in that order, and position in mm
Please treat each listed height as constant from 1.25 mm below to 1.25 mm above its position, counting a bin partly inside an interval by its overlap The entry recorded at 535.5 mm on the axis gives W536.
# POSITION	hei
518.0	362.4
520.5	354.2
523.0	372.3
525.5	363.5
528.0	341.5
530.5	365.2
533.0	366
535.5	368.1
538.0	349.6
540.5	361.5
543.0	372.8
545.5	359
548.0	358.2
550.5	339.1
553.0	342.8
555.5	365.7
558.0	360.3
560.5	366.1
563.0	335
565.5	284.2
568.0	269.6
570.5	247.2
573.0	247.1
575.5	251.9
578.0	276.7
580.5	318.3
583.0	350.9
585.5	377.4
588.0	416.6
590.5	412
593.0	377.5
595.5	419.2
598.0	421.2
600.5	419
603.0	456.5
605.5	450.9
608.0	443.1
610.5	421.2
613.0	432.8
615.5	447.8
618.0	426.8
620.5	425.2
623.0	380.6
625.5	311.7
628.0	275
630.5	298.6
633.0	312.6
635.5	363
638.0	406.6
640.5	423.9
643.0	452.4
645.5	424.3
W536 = 368.1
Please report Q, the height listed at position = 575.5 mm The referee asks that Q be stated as 251.9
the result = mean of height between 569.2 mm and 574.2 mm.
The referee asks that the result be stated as 247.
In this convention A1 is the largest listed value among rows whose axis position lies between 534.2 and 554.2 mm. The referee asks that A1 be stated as 372.8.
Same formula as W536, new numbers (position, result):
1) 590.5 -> 412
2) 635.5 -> 363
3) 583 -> 350.9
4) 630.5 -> 298.6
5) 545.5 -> 359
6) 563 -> 335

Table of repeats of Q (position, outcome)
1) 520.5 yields 354.2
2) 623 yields 380.6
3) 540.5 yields 361.5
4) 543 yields 372.8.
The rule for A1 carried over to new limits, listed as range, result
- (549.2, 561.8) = 366.1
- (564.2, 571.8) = 284.2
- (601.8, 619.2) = 456.5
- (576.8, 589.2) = 416.6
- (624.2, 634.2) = 312.6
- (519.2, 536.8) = 372.3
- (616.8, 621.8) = 426.8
